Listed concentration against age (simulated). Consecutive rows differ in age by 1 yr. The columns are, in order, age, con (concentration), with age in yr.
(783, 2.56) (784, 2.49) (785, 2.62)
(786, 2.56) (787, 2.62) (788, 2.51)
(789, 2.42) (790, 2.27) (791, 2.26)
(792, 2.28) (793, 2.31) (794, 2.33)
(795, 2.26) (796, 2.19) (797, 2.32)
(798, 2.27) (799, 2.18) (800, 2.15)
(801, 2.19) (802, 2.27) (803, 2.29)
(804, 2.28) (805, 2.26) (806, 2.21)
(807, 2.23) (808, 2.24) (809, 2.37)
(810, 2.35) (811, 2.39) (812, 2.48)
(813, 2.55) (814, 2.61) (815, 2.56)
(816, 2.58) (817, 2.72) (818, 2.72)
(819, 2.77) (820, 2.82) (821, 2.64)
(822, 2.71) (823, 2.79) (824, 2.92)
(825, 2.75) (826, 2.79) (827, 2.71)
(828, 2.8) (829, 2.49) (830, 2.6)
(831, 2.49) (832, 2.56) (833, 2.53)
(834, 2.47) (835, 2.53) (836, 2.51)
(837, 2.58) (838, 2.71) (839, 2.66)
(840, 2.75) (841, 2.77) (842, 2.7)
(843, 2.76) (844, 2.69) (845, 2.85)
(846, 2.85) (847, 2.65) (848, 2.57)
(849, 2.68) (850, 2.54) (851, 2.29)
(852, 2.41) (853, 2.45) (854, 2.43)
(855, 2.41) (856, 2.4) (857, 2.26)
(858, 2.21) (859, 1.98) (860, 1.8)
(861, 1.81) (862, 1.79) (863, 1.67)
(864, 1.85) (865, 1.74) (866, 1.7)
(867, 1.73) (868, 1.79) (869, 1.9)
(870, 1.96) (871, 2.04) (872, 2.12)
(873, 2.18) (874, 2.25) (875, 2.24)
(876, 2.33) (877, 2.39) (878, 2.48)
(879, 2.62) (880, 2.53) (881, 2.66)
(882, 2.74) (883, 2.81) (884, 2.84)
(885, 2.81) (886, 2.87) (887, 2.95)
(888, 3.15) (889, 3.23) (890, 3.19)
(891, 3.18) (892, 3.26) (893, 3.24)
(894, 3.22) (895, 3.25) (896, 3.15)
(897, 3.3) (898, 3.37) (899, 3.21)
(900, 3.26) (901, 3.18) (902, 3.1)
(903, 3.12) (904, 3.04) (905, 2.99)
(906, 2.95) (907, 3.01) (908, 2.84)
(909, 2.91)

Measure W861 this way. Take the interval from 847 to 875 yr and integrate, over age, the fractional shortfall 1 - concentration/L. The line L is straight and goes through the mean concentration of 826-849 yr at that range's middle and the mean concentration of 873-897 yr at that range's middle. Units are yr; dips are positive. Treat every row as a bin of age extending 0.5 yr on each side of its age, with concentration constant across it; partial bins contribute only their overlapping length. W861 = 6.3 yr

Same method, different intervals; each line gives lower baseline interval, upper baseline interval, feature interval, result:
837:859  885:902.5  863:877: 4.26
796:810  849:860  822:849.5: -4.45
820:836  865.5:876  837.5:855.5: -1.87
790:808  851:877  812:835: -4.98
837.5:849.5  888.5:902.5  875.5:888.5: 1.64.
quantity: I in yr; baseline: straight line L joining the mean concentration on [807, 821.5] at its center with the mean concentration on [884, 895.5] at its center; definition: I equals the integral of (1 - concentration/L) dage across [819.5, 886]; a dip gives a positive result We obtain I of 9.0 yr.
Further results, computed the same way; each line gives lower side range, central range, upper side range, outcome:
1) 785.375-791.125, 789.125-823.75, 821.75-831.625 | 2.2 yr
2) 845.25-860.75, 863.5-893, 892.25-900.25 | 4.4 yr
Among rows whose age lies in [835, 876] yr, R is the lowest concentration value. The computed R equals 1.67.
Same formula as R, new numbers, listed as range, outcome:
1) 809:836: 2.35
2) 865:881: 1.7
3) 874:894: 2.24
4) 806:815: 2.21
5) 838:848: 2.57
